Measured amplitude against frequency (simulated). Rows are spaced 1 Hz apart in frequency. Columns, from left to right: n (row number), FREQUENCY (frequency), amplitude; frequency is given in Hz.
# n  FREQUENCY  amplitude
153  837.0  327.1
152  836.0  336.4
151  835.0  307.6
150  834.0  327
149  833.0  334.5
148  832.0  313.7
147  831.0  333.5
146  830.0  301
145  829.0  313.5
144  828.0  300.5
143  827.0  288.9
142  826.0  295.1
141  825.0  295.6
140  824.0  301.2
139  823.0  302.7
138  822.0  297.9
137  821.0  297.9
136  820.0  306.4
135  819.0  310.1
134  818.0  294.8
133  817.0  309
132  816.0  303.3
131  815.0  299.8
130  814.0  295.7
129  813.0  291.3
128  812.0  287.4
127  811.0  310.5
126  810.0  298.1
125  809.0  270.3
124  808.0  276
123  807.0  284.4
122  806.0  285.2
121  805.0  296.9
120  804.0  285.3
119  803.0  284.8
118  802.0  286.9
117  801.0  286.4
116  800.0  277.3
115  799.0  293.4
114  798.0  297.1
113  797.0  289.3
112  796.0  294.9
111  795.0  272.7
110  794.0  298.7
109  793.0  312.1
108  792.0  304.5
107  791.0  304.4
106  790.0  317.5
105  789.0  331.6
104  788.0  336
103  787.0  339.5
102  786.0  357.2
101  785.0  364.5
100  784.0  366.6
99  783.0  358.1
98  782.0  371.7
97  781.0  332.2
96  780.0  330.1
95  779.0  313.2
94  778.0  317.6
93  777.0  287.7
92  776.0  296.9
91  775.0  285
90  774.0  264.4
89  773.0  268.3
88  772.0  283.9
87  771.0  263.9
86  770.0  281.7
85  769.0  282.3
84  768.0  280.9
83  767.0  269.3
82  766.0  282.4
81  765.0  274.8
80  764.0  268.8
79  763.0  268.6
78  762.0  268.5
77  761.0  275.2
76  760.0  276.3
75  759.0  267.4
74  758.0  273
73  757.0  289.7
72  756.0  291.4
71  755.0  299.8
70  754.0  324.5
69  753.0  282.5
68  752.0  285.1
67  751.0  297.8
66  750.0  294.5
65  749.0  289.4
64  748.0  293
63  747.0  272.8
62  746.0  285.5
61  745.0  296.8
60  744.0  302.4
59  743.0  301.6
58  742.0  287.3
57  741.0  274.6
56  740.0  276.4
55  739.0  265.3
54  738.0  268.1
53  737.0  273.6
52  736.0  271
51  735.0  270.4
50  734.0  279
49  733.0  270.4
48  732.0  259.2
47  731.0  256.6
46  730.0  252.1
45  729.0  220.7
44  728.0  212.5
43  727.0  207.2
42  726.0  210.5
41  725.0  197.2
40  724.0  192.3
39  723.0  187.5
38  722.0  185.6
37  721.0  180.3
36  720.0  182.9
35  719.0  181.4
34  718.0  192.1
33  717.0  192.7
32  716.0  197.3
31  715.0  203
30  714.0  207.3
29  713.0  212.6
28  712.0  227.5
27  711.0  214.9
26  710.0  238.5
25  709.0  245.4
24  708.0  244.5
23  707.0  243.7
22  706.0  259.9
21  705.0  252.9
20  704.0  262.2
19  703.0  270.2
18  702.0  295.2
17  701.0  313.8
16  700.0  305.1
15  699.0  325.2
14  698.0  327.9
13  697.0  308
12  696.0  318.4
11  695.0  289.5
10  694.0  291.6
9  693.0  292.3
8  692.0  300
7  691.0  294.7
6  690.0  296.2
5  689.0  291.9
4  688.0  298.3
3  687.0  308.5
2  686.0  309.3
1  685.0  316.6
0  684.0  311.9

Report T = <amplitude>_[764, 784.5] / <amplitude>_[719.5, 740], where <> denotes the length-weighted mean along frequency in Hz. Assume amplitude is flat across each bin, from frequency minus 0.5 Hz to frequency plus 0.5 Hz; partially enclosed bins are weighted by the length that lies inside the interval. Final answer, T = 1.3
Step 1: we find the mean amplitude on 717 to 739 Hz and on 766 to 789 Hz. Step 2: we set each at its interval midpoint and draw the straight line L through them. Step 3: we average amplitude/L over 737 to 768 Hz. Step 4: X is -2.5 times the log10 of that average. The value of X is -0.06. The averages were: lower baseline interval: 226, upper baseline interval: 311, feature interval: 283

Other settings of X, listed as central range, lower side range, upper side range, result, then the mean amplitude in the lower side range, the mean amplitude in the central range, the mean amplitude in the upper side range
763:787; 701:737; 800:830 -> -0.14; 230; 304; 295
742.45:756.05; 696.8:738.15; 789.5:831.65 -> -0.14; 240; 294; 297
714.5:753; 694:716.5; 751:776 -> 0.10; 263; 247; 280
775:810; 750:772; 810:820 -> -0.06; 282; 309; 300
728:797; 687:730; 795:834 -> -0.07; 248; 292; 297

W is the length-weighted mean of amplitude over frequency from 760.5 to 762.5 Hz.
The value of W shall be 272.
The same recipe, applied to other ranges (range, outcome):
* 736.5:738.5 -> 271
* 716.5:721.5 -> 186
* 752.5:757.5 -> 298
